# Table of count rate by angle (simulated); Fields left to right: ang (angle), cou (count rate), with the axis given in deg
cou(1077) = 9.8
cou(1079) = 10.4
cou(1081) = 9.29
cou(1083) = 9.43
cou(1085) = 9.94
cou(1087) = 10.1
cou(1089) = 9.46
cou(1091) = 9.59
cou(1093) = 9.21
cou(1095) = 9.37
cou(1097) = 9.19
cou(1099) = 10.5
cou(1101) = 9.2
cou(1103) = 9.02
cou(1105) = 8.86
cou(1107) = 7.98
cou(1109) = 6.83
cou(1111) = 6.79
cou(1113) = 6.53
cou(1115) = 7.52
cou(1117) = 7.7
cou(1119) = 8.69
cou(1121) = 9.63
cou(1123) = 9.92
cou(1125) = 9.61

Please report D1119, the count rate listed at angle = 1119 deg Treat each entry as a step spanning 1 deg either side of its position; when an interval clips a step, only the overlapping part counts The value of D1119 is 8.69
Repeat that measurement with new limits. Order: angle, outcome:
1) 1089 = 9.46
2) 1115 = 7.52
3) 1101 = 9.2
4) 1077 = 9.8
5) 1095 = 9.37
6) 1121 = 9.63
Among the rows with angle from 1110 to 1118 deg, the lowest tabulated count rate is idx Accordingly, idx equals 6.53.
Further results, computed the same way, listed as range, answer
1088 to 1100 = 9.19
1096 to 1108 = 7.98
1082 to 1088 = 9.43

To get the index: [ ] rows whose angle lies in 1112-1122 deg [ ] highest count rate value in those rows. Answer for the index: 9.63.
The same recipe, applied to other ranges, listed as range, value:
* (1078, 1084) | 10.4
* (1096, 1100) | 10.5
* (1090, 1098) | 9.59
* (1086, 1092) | 10.1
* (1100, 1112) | 9.2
